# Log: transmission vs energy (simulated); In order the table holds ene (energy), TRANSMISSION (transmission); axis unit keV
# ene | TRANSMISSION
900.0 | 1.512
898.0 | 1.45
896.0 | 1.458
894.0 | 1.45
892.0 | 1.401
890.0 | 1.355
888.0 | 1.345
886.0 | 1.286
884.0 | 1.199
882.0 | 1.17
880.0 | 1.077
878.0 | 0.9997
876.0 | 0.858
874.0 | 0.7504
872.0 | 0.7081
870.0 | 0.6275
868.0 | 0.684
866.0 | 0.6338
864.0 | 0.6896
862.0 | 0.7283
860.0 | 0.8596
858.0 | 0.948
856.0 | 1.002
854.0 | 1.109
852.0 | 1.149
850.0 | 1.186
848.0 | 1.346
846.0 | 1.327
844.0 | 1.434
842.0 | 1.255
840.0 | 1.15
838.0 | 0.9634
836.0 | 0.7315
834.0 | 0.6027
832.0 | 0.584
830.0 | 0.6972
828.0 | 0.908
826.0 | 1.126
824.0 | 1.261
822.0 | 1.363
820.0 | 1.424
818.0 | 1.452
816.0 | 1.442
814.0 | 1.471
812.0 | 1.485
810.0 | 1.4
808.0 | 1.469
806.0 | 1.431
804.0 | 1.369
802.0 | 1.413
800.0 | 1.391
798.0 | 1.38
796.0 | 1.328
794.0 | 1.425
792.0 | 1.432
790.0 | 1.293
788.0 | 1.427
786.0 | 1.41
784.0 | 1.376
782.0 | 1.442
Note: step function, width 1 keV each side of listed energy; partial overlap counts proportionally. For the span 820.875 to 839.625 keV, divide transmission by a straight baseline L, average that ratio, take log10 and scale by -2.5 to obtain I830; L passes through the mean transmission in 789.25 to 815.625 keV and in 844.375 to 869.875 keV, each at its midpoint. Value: 0.27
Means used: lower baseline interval 1.41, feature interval 0.926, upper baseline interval 0.971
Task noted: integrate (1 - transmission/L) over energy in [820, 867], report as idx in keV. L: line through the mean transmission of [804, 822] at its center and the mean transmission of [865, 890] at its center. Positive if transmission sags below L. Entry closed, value 7.8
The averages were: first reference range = 1.44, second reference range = 0.961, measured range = 1.01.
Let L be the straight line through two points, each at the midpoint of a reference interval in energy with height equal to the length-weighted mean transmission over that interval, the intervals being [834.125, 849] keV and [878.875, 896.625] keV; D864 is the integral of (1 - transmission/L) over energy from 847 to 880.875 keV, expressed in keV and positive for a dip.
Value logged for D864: 8.6 keV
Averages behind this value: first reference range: 1.14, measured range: 0.903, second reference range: 1.3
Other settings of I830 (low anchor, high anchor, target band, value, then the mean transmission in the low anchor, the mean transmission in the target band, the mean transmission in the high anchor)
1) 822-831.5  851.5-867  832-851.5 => -0.146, 1.01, 1.08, 0.882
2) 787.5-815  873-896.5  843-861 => 0.113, 1.41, 1.15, 1.19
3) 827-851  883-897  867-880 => 0.492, 1.02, 0.795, 1.36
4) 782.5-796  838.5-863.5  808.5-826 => -0.108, 1.39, 1.4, 1.11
